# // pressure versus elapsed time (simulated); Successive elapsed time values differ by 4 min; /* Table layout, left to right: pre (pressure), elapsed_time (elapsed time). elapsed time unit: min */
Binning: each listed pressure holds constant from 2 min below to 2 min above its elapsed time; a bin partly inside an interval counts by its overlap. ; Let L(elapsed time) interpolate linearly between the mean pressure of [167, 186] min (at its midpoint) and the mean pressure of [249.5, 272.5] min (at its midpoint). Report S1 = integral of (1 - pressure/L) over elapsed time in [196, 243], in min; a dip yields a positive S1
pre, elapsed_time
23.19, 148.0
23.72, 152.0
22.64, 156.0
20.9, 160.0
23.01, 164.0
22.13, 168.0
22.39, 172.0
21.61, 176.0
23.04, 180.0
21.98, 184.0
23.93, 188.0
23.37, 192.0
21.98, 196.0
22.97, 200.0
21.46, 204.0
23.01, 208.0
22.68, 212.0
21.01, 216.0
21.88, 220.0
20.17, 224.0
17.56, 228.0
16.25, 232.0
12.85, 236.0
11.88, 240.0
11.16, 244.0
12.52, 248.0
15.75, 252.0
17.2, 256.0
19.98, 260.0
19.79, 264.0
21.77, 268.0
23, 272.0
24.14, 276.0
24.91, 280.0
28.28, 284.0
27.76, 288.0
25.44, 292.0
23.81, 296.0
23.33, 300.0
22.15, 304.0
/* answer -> 3.6 min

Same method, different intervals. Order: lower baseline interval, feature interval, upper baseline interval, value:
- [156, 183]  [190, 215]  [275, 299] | 0.72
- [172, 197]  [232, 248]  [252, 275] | 6.37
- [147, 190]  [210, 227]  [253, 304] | 1.20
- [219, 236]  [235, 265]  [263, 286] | 8.46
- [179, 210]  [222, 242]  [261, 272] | 5.62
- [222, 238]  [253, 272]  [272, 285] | 2.20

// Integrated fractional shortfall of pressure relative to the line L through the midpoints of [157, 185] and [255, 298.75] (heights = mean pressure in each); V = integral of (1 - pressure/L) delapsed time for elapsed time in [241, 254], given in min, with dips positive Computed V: 5.65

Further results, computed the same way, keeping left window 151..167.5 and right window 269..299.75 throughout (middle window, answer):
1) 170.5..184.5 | 0.35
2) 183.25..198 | 0.15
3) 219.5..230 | 1.87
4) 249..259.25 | 3.33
